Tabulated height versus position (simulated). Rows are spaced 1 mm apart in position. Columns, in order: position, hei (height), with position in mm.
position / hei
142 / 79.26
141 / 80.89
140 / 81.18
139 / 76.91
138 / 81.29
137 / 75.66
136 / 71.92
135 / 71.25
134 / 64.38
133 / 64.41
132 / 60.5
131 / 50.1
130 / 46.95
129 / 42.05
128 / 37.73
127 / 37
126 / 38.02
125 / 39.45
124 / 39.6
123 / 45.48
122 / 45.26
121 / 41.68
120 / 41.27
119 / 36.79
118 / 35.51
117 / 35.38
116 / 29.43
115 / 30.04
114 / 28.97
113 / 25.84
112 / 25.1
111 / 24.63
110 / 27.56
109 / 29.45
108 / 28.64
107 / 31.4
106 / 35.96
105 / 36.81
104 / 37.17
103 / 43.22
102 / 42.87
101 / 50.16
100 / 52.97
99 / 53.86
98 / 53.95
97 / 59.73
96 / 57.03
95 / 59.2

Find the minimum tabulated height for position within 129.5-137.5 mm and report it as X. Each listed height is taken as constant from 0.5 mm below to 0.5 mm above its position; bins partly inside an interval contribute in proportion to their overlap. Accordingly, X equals 46.95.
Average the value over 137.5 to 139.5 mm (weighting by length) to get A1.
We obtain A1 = 79.1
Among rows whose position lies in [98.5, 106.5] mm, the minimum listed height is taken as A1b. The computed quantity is 35.96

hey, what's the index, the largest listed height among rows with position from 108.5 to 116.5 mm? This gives 30.04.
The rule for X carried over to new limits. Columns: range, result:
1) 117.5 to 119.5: 35.51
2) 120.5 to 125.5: 39.45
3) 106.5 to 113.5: 24.63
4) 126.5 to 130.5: 37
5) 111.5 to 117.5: 25.1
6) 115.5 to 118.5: 29.43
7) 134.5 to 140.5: 71.25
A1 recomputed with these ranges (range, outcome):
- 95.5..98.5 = 56.9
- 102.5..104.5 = 40.2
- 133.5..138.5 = 72.9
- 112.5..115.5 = 28.3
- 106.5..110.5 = 29.3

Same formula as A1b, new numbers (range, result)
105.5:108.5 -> 28.64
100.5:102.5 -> 42.87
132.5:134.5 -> 64.38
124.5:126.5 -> 38.02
